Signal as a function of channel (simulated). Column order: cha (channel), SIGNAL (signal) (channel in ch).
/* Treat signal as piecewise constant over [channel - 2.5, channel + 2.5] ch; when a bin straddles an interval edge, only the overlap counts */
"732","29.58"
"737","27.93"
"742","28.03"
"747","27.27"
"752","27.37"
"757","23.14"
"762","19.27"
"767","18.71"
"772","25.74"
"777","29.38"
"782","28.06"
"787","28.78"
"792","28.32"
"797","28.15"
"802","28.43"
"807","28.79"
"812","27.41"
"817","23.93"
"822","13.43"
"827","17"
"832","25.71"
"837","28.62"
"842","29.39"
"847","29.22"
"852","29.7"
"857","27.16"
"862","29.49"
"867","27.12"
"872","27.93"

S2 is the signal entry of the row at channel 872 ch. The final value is 27.93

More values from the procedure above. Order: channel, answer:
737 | 27.93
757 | 23.14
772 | 25.74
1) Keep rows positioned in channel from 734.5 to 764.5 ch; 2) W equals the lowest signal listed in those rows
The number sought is 19.27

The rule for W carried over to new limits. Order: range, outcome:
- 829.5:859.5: 25.71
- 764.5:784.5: 18.71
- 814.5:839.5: 13.43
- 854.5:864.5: 27.16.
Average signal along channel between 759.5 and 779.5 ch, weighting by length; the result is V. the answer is 23.3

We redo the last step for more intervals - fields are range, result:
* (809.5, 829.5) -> 20.4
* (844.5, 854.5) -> 29.5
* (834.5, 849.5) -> 29.1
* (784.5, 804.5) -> 28.4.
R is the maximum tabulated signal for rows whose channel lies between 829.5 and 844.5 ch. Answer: 29.39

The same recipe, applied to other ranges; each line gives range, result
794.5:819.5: 28.79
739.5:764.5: 28.03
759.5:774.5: 25.74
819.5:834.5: 25.71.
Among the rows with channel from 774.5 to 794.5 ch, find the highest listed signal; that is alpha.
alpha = 29.38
